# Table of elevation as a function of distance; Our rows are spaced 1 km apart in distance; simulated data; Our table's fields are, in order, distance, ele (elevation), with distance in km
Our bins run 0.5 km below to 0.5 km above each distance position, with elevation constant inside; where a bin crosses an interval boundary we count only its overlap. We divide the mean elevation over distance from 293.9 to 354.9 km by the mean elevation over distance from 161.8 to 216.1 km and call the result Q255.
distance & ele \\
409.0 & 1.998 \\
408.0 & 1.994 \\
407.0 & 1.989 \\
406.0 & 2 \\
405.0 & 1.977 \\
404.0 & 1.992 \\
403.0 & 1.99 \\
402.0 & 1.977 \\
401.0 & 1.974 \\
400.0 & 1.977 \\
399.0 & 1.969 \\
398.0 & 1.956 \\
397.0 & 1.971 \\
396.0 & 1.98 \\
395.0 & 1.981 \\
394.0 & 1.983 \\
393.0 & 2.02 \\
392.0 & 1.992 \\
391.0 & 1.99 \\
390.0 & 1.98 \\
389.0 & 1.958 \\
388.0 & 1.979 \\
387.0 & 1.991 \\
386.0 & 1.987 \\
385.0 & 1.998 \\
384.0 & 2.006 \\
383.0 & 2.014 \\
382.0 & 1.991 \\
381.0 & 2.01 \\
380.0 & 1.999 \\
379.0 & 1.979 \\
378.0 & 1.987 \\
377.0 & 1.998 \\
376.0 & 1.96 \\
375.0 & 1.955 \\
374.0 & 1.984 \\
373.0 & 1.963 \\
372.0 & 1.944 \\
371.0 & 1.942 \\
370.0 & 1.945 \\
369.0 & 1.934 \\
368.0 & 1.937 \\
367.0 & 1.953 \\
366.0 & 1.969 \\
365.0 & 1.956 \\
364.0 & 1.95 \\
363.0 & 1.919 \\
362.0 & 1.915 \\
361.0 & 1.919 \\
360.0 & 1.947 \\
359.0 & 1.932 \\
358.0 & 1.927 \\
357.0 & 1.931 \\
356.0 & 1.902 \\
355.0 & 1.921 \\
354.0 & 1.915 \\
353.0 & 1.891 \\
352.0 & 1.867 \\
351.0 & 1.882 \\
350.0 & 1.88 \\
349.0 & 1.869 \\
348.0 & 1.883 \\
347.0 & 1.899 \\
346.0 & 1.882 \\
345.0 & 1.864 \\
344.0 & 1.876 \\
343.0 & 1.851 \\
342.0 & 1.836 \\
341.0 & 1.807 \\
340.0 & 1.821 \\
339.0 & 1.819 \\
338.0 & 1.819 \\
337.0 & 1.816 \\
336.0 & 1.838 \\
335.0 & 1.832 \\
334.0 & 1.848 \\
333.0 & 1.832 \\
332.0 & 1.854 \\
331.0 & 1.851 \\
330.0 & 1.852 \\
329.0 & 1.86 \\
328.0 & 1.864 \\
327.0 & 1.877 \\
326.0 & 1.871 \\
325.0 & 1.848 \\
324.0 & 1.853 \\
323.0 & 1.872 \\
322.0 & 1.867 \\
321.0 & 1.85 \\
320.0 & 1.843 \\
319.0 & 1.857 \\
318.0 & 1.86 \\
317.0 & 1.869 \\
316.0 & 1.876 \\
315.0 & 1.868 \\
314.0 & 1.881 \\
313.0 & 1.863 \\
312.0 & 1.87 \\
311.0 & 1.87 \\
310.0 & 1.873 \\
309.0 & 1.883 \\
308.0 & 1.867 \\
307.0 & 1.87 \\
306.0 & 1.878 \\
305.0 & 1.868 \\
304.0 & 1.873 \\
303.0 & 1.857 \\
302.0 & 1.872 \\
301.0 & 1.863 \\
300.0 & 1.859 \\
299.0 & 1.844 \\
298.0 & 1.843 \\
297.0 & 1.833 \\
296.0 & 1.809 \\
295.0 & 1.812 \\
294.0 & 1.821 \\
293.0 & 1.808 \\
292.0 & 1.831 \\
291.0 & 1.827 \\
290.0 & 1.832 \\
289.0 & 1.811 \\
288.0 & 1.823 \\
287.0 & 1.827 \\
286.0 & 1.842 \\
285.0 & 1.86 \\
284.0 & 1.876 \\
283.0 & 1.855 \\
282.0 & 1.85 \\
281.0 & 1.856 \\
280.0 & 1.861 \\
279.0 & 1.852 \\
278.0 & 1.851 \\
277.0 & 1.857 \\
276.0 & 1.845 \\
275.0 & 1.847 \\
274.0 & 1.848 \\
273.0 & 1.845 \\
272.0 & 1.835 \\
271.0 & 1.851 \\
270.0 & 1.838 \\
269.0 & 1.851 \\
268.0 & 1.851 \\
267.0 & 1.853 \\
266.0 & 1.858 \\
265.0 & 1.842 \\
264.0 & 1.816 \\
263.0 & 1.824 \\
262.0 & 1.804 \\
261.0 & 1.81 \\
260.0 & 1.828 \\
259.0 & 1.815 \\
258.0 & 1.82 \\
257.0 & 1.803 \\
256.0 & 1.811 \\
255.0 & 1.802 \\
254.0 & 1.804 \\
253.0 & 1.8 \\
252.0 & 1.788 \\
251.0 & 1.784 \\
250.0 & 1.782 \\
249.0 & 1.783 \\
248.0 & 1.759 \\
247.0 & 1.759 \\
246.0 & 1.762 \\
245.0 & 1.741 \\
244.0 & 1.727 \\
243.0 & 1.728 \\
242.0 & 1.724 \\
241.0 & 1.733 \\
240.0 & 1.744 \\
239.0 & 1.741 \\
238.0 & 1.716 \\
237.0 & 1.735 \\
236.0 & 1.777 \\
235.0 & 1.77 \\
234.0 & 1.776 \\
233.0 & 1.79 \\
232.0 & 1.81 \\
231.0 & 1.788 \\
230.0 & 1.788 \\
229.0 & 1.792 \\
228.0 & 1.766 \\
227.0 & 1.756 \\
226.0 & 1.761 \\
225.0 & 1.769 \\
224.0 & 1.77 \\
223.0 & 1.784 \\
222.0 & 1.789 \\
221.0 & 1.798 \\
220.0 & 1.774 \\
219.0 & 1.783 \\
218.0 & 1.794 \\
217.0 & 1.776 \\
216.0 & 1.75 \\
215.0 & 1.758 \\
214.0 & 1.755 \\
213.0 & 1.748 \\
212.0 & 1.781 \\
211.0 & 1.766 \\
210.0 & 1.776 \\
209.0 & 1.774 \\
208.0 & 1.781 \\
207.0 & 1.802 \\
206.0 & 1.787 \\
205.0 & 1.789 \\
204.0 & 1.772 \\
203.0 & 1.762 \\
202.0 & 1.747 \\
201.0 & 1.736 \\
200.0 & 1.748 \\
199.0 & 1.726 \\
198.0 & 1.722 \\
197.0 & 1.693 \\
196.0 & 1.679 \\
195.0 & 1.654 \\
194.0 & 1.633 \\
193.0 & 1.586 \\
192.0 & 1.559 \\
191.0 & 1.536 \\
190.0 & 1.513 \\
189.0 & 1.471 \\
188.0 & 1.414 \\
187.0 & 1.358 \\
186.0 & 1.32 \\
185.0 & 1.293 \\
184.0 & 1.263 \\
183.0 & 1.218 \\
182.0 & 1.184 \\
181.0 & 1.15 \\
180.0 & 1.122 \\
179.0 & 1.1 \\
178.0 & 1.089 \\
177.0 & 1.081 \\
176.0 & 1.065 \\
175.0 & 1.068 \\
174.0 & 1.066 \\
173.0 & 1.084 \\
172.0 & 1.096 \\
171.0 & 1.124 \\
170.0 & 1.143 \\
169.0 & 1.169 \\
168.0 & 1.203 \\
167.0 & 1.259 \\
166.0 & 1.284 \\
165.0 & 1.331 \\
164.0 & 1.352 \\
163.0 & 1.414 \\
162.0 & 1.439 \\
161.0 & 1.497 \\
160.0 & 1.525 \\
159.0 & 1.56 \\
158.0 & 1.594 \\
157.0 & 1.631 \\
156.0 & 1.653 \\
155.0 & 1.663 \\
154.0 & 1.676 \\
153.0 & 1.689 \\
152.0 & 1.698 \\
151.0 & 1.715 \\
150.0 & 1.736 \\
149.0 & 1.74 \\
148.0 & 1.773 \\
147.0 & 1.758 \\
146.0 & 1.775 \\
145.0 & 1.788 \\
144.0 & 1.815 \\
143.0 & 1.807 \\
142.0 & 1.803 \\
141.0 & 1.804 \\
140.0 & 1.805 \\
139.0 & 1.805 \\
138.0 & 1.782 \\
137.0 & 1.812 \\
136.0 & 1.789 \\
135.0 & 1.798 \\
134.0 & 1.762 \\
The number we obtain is 1.27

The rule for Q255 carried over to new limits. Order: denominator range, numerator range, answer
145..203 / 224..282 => 1.24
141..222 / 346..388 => 1.26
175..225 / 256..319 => 1.17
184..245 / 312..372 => 1.10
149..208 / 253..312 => 1.26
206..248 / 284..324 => 1.05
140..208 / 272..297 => 1.22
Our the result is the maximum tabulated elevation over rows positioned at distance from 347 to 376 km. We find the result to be 1.984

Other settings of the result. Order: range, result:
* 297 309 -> 1.883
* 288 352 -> 1.899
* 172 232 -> 1.81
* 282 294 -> 1.876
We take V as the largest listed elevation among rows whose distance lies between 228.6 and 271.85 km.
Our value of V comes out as 1.858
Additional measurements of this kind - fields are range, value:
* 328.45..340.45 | 1.86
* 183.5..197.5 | 1.693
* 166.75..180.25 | 1.259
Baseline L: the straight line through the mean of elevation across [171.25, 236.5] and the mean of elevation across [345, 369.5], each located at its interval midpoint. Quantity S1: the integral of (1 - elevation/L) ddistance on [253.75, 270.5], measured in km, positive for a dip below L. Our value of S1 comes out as -1.1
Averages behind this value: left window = 1.59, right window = 1.91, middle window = 1.83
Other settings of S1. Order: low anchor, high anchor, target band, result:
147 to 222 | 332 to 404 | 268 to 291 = -1.46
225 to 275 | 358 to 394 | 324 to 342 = 0.62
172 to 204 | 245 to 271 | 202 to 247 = -4.28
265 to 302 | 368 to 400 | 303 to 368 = 1.24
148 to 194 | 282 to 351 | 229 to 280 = -4.62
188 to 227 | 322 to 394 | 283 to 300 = -0.02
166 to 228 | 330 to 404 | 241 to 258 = -1.24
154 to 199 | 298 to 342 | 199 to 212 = -2.68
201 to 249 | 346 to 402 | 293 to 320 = 0.16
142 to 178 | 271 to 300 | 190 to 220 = -2.40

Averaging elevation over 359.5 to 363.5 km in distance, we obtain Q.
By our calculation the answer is 1.93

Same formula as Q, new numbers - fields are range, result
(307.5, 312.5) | 1.87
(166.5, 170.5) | 1.19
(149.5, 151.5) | 1.73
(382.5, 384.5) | 2.01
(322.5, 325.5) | 1.86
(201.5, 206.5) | 1.77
